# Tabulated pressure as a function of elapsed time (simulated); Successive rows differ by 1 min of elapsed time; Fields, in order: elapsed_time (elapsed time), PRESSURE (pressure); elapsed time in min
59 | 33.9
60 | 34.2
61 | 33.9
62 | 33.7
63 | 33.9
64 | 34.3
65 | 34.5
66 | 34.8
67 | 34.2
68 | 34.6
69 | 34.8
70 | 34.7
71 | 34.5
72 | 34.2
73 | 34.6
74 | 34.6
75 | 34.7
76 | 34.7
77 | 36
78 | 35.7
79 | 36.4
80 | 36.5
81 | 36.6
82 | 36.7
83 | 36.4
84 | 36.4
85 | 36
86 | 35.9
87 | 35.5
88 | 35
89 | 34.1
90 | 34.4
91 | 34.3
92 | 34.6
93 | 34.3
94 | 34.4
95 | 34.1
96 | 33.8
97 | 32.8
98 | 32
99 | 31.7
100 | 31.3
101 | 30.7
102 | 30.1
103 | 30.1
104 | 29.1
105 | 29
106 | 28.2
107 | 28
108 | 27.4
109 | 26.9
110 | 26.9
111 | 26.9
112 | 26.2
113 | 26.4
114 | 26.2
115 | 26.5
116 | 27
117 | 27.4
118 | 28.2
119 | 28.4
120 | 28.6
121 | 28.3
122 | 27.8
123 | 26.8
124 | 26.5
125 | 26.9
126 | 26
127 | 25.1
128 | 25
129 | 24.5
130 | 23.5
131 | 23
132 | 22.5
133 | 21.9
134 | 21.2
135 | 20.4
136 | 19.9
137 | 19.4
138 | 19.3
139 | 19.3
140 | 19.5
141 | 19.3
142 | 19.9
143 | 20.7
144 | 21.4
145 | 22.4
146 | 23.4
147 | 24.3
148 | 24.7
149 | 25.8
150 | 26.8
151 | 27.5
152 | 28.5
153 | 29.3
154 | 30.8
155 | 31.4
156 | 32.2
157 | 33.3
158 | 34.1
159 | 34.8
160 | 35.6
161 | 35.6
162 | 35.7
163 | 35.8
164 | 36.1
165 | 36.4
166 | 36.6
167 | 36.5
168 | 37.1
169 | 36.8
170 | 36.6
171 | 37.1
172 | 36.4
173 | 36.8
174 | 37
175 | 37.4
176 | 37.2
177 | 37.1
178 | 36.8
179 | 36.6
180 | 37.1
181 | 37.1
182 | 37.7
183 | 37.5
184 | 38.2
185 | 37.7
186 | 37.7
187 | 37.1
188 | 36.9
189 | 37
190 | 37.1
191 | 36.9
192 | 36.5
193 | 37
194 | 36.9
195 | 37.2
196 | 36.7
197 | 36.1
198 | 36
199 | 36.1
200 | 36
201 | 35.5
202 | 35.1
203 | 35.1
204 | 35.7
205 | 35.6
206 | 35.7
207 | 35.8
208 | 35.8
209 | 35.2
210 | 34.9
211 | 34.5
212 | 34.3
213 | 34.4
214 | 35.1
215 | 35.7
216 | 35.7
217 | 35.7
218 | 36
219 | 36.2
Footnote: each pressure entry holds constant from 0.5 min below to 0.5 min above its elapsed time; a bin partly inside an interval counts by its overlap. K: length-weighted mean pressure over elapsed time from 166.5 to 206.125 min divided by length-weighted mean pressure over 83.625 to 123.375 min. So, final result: 1.20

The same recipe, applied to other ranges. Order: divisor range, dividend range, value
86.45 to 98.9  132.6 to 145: 0.60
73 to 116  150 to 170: 1.05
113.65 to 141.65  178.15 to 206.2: 1.51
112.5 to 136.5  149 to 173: 1.34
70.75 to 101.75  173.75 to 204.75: 1.06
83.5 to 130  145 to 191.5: 1.15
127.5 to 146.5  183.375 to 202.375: 1.72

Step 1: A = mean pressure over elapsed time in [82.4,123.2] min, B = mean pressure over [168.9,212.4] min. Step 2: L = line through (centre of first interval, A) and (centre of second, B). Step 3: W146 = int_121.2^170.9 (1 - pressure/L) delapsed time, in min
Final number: 9.01 min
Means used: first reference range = 30.7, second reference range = 36.5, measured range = 27.6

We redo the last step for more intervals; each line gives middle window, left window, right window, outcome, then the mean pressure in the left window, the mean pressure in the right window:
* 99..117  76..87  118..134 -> 1.1 min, 36.2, 25.6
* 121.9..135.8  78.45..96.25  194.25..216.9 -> 4.4 min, 35.3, 35.6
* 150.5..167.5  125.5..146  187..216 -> -4.3 min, 21.8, 35.9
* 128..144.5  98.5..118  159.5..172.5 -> 5.6 min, 28.2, 36.3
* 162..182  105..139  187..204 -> -2.4 min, 25.3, 36.4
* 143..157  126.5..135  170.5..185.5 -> 1.0 min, 23.2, 37.2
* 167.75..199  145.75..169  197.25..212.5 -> -2.9 min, 32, 35.4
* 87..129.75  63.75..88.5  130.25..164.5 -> 2.7 min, 35.3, 26.3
